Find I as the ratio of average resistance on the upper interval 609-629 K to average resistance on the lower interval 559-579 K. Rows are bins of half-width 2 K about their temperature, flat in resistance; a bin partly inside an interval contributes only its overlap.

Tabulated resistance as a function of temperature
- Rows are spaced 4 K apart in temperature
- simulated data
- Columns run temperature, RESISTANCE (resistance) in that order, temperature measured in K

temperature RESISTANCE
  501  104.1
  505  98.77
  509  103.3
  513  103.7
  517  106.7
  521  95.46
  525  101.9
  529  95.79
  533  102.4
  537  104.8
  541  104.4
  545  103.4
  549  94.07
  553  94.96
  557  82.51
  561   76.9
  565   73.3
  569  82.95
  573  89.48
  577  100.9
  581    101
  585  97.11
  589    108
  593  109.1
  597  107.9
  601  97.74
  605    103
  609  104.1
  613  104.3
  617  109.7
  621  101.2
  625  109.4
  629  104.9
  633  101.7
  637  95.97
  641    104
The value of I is 1.25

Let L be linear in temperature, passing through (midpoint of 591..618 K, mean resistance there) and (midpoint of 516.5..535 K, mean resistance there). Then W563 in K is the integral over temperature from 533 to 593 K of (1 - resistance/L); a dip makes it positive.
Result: 4.5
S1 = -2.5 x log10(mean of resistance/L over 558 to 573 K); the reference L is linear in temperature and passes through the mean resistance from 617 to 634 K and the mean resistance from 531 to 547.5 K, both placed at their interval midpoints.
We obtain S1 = 0.29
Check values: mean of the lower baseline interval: 103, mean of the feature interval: 79.6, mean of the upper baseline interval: 105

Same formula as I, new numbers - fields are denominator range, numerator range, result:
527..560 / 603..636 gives 1.08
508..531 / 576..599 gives 1.03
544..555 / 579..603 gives 1.07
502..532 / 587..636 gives 1.04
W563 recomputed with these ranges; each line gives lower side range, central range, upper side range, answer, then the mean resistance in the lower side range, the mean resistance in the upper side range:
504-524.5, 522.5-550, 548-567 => -2.56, 102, 83.8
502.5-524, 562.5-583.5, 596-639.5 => 2.73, 102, 104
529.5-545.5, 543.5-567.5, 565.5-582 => 2.54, 103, 91.3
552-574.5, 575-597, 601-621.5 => -2.56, 82.7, 104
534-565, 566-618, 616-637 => -0.53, 93.3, 104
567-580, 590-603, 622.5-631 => -0.92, 91.9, 107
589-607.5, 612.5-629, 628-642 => -0.57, 105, 101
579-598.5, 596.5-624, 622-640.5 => -0.06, 105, 103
